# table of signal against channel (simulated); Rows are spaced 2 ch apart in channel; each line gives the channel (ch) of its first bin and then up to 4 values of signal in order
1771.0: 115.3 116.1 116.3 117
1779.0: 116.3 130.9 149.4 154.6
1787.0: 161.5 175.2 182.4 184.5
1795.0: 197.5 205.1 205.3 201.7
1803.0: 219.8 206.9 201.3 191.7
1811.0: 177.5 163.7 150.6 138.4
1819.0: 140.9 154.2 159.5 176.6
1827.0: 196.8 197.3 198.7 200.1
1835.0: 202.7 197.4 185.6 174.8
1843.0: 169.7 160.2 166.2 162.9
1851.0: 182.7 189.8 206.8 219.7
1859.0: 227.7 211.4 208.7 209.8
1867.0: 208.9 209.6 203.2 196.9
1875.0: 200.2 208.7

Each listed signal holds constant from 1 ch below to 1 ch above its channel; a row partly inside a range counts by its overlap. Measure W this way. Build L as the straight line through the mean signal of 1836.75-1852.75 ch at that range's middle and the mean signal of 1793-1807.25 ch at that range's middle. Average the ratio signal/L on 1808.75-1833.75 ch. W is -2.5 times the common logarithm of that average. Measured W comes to 0.11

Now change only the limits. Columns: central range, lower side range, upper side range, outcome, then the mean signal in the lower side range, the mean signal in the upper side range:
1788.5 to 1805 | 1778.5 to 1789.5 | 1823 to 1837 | -0.225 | 148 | 193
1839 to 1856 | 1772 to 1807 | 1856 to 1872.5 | 0.143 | 168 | 212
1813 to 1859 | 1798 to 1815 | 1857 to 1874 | 0.128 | 193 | 210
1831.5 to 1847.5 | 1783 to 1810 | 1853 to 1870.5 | 0.116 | 190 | 211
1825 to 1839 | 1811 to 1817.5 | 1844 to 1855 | -0.183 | 156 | 175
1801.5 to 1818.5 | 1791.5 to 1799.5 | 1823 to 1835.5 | 0.082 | 197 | 192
